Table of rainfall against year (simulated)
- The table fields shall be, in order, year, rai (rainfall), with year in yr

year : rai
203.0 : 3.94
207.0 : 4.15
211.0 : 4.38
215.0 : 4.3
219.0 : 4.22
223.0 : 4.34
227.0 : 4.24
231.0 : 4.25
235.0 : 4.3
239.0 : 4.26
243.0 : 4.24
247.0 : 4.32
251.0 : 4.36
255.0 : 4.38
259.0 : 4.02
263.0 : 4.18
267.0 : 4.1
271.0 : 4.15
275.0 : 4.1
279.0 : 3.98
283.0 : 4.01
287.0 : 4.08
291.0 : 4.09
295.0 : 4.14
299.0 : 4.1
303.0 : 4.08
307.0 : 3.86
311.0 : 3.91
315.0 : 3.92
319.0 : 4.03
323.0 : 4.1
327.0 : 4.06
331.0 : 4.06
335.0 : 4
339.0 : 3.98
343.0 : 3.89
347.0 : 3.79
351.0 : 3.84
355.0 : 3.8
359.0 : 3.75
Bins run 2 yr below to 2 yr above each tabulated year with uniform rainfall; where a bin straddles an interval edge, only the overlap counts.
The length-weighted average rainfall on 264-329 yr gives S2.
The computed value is 4.05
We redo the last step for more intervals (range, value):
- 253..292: 4.11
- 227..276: 4.22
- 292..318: 4.01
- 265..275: 4.12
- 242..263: 4.26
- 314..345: 4.01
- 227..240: 4.27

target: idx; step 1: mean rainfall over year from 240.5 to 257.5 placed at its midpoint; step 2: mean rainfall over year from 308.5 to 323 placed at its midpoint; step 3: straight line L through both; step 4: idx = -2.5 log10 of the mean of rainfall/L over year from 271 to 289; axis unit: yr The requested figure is 0.03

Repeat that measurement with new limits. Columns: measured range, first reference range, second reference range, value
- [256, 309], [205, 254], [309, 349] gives 0.01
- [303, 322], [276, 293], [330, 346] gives 0.01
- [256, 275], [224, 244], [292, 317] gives 0.01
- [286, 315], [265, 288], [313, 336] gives 0.01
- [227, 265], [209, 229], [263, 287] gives -0.02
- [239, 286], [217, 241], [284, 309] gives 0.00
